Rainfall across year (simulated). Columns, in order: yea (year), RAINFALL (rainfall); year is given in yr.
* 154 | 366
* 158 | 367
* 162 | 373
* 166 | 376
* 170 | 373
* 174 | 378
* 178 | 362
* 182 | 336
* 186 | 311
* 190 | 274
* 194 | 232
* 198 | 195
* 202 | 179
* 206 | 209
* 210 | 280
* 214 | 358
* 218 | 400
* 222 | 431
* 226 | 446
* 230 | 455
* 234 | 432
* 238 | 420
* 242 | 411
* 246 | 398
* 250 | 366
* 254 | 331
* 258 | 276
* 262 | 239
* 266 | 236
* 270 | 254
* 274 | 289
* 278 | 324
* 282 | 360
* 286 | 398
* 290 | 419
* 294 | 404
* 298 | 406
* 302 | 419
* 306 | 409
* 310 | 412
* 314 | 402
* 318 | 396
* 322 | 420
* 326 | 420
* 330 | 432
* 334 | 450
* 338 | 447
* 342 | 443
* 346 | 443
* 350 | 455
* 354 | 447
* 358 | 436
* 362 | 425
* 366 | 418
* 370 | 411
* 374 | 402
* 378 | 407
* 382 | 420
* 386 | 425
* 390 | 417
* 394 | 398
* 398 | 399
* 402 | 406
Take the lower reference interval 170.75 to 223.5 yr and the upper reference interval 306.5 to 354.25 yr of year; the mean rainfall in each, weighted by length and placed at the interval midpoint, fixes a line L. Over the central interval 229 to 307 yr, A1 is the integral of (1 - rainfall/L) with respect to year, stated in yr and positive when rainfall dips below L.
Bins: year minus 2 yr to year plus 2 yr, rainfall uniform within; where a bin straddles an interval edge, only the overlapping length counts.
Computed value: 1.8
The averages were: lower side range 304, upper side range 429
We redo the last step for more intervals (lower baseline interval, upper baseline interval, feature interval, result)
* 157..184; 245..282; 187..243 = -0.51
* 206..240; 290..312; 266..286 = 4.74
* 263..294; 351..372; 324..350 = -2.69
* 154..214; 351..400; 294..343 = -4.48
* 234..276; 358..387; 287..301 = -2.07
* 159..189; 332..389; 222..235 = -2.26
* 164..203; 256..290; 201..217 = 1.80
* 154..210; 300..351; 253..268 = 4.24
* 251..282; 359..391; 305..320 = -2.78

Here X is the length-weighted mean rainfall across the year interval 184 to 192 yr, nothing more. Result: 292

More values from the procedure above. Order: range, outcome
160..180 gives 372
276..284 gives 342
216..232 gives 433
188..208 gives 218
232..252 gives 405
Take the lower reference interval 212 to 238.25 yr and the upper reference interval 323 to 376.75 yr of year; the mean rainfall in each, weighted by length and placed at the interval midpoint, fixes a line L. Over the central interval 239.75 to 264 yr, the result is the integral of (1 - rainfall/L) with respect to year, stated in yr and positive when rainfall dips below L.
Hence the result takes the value 4.9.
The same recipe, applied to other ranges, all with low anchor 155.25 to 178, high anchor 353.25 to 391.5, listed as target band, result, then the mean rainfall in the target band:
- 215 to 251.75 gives -2.7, 416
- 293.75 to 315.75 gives -0.3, 409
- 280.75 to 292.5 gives 0.2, 395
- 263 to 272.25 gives 3.5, 246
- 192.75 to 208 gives 7.1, 202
